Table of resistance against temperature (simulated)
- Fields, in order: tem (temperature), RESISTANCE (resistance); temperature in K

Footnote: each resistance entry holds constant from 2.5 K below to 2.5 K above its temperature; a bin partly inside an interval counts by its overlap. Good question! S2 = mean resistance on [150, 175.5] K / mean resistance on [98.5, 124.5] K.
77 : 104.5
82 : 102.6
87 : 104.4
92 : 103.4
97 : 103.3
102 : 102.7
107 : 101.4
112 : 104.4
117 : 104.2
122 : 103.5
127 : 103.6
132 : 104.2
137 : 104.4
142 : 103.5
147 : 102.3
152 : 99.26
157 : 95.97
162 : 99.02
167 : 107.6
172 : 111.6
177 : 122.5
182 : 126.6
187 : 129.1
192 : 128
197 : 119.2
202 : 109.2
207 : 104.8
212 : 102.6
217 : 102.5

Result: 1.00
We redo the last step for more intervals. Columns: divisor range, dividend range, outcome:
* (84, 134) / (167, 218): 1.12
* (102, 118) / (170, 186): 1.18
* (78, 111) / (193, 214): 1.07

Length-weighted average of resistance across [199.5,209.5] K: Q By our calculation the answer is 107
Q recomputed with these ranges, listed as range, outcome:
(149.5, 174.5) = 103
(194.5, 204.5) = 114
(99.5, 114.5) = 103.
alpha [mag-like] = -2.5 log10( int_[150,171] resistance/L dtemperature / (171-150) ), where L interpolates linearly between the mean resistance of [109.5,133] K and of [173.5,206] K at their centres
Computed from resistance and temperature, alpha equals 0.13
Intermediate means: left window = 104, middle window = 101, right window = 121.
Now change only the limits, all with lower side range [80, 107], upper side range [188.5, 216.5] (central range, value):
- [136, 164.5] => 0.078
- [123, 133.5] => 0.024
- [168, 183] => -0.077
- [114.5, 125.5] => 0.017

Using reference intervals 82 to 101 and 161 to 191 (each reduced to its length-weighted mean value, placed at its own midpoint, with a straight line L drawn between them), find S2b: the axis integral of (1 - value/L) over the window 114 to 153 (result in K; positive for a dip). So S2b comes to 2.5 K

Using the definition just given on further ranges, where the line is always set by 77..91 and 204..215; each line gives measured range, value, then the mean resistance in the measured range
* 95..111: 0.2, 103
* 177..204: -4.9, 123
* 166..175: -0.6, 111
